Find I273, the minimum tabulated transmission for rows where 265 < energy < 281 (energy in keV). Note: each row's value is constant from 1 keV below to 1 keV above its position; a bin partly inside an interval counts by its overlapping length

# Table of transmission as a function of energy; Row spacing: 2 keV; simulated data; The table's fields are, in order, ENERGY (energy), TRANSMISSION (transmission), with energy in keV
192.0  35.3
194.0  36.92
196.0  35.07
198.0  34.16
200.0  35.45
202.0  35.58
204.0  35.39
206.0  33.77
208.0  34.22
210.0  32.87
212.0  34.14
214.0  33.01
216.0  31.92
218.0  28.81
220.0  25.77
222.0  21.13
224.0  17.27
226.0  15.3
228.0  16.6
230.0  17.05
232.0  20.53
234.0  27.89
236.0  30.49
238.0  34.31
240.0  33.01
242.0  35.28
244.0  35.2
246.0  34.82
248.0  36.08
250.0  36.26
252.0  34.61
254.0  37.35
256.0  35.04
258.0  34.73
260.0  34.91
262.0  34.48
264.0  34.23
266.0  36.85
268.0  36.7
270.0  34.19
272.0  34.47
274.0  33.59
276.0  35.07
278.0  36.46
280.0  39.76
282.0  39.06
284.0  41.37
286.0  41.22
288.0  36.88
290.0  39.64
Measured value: 33.59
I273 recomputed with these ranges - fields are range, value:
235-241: 30.49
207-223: 21.13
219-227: 15.3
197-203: 34.16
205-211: 32.87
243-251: 34.82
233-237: 27.89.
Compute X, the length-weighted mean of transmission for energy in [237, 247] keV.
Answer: 34.5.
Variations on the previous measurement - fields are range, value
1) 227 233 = 18.1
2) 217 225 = 23.2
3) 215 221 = 28.8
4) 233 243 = 32.2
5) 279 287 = 40.4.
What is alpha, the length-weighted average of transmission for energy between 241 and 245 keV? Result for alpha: 35.2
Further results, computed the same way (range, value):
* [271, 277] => 34.4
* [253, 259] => 35.7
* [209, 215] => 33.3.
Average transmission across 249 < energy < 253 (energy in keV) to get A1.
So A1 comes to 35.4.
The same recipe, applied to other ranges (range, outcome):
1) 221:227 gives 17.9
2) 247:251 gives 36.2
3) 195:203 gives 35.1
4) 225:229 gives 16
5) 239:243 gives 34.1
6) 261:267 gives 35.2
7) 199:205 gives 35.5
